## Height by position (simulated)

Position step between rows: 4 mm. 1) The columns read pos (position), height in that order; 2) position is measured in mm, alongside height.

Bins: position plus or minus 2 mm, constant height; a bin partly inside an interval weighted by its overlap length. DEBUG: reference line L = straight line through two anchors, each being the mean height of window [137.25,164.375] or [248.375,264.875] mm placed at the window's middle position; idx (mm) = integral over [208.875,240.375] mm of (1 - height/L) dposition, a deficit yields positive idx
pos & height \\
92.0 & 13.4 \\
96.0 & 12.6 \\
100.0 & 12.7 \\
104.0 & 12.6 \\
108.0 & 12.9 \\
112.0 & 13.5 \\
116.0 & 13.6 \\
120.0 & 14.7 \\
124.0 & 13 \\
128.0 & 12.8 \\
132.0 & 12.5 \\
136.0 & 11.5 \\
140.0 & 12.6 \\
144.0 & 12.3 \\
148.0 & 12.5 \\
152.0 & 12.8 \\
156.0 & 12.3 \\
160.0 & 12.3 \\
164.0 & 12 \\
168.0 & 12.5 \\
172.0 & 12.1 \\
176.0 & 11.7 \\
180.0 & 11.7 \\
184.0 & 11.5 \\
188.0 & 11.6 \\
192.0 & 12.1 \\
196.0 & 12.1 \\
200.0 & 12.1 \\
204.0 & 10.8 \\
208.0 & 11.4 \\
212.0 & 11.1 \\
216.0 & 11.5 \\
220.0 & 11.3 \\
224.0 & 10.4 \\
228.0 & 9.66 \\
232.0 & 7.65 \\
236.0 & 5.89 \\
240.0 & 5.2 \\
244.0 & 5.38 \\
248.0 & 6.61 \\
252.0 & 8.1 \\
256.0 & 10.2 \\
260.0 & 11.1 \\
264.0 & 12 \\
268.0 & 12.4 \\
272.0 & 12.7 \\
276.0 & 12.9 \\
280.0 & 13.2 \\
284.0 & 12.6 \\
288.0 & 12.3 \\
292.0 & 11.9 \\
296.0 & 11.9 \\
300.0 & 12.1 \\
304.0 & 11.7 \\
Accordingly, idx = 3.9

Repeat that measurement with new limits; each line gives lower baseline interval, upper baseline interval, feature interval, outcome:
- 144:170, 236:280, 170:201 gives -0.7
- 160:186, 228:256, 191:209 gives -3.1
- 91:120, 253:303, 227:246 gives 8.8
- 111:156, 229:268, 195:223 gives -4.4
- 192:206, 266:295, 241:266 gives 7.2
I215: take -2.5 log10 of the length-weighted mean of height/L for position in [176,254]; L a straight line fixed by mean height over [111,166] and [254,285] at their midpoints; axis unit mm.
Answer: 0.25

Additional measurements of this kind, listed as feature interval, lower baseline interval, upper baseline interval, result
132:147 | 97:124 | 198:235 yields 0.03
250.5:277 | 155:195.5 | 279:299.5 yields 0.08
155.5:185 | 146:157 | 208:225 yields 0.01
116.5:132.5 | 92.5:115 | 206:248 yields -0.09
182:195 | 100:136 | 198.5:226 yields -0.01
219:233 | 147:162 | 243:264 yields 0.00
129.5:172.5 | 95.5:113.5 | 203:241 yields -0.07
